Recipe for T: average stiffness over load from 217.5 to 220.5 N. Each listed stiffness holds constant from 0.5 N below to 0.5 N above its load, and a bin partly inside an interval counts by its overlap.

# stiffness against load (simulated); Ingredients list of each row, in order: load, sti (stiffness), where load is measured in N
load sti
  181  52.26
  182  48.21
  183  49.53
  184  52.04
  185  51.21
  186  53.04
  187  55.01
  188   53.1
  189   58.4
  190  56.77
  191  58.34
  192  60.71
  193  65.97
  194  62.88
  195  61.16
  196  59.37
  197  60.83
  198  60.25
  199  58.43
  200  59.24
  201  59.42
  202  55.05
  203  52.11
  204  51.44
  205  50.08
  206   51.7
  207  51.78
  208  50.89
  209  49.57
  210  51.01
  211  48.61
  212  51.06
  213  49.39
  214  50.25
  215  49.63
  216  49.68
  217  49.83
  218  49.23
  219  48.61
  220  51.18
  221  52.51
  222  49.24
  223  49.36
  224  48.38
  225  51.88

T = 49.7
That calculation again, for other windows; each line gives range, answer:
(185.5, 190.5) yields 55.3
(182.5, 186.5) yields 51.5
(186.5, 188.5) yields 54.1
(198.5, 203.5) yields 56.9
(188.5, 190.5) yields 57.6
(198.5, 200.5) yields 58.8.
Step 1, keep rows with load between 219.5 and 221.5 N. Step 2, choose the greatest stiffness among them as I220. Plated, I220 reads 52.51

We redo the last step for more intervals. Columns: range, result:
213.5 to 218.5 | 50.25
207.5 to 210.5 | 51.01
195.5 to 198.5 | 60.83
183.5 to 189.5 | 58.4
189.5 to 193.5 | 65.97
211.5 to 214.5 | 51.06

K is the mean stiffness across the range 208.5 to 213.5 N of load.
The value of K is 49.9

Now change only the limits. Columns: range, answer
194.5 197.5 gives 60.5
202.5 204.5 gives 51.8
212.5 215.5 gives 49.8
